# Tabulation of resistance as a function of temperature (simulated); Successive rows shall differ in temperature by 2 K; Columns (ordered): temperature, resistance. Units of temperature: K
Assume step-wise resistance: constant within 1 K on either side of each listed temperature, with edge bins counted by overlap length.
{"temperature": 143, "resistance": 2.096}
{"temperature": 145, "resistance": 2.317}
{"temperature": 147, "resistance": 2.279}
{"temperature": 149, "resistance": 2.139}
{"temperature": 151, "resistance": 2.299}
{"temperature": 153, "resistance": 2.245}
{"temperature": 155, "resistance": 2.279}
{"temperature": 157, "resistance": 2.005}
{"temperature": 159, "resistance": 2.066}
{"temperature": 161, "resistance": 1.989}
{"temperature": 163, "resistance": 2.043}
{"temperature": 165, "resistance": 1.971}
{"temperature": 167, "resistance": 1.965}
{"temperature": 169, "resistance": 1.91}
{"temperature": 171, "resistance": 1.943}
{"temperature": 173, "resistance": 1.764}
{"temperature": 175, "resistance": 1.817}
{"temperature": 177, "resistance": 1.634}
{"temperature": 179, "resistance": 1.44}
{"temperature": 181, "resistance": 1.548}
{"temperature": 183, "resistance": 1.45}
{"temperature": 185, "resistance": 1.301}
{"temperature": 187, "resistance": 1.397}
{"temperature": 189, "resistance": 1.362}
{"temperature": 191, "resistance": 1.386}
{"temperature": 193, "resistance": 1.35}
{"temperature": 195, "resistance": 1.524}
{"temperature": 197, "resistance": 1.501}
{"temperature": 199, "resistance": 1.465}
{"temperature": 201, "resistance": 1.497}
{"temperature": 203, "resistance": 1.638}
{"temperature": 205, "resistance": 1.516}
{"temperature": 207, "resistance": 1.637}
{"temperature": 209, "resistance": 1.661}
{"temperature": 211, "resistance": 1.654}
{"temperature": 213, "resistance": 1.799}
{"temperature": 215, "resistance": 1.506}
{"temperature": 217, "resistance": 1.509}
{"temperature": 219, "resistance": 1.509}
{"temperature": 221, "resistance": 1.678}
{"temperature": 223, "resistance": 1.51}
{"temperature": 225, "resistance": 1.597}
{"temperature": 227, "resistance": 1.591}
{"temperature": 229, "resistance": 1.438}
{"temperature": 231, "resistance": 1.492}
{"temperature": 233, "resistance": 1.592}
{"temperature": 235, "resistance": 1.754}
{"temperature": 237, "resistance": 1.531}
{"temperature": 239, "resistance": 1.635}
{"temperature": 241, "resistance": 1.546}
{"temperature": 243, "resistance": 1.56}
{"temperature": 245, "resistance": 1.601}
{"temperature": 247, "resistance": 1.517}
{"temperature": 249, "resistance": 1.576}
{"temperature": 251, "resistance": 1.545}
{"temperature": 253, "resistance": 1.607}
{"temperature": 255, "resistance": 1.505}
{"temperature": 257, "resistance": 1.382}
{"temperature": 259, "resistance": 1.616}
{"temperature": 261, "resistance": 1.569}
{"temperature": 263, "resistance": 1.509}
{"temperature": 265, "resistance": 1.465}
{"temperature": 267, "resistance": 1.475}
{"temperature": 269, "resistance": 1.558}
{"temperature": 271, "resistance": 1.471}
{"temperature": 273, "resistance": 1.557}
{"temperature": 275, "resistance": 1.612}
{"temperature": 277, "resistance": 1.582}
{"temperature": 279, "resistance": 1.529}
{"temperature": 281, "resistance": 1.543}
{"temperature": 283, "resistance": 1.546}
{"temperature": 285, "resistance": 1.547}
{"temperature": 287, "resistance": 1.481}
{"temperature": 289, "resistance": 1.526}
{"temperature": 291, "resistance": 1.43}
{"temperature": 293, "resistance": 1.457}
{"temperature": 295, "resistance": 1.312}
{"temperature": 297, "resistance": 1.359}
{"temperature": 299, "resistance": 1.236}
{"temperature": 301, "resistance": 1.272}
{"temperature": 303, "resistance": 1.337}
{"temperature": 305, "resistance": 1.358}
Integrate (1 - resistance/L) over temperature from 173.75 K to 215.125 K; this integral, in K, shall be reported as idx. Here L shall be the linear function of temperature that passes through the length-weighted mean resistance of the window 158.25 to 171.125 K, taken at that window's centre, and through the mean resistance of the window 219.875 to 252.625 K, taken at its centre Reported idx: 6.4 K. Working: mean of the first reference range 1.99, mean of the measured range 1.53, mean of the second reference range 1.57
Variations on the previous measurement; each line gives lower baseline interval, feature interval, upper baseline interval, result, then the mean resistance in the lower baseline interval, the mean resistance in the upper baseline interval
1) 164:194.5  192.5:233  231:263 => 0.8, 1.61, 1.56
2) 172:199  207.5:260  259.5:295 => -2.3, 1.5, 1.52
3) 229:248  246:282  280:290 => 0.3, 1.57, 1.53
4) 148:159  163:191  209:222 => 4.5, 2.18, 1.61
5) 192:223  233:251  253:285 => -0.5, 1.56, 1.53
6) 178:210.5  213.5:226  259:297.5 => -0.6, 1.48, 1.51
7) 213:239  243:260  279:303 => -0.3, 1.57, 1.43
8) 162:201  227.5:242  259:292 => 0.0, 1.62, 1.53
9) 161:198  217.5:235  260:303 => 0.0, 1.64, 1.47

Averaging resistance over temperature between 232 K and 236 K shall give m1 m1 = 1.67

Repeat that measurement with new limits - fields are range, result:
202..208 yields 1.6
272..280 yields 1.57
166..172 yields 1.94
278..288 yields 1.53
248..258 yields 1.52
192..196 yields 1.44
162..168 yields 1.99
